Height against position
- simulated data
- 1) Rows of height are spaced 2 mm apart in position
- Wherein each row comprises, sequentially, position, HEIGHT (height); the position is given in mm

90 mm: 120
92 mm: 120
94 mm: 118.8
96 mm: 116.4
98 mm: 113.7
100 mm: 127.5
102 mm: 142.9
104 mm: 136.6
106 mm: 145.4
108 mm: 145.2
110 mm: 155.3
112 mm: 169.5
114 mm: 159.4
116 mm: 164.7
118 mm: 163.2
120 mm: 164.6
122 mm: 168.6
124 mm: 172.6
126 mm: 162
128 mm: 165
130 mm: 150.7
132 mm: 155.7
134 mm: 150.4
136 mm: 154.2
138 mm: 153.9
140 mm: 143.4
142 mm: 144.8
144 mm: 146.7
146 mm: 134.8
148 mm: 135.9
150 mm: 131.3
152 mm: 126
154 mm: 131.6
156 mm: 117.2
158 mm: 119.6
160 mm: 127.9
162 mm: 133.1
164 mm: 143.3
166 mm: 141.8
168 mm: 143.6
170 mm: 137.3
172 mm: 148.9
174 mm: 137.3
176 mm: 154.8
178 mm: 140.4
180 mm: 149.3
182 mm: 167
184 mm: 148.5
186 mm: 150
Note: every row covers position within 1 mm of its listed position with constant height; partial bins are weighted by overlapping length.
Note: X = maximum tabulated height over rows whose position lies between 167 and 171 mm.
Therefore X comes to 143.6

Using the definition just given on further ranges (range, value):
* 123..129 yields 172.6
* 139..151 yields 146.7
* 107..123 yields 169.5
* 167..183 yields 167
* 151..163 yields 133.1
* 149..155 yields 131.6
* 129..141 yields 155.7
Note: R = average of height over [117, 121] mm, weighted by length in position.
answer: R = 164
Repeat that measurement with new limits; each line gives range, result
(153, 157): 124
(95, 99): 115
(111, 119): 164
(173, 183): 150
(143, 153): 135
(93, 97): 118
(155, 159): 118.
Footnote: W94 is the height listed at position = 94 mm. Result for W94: 118.8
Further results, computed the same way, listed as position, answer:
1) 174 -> 137.3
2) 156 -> 117.2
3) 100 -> 127.5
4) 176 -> 154.8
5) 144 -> 146.7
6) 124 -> 172.6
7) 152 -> 126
